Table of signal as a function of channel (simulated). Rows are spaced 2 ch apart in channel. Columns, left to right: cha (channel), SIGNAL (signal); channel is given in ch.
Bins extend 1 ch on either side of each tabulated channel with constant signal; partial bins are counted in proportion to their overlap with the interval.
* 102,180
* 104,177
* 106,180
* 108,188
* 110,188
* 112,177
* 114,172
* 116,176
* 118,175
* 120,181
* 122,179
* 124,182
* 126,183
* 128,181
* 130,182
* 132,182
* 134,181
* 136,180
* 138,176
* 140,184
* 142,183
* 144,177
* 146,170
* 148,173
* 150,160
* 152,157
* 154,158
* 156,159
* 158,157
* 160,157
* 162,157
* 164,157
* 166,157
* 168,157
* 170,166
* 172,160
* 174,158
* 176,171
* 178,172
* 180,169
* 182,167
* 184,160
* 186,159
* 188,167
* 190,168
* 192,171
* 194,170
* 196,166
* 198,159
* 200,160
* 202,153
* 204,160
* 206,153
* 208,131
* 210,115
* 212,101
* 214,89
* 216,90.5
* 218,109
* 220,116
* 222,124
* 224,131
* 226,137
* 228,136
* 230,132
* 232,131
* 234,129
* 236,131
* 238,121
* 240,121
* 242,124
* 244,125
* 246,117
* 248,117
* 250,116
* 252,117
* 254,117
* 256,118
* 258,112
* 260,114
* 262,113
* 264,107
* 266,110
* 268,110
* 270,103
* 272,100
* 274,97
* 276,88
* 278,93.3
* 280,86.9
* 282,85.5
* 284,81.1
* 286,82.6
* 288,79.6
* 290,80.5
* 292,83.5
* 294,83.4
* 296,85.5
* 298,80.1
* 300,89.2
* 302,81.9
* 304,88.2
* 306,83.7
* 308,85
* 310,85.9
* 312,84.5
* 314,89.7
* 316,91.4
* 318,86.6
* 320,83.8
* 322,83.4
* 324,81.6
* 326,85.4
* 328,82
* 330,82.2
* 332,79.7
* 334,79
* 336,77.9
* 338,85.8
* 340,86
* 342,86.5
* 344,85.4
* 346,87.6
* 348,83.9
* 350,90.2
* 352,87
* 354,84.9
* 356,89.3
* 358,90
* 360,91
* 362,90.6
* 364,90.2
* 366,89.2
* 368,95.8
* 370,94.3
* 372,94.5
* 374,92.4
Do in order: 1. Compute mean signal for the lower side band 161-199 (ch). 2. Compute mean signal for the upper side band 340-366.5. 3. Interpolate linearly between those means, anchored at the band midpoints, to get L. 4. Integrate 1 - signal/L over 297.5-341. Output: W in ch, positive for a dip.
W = 7.8 ch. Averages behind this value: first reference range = 164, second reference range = 88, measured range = 84.3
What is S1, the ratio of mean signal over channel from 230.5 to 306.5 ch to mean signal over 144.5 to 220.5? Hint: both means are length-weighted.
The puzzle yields 0.68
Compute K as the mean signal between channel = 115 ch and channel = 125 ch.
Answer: 179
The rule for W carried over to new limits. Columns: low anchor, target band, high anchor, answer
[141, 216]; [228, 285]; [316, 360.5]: 4.8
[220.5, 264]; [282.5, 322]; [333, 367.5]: 6.9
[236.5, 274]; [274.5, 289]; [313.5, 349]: 2.5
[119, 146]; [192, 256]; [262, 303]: -1.9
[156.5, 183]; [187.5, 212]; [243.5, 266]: -1.3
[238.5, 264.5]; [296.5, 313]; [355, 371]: 3.1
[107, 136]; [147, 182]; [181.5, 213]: 0.7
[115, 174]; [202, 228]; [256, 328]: 1.8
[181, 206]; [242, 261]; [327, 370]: 2.4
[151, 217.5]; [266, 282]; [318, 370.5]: 2.6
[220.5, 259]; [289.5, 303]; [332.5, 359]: 2.6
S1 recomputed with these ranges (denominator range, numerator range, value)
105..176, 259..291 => 0.56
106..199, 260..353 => 0.52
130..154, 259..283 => 0.58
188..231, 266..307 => 0.65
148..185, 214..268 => 0.74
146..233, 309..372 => 0.58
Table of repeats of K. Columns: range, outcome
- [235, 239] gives 126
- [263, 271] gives 108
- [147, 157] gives 161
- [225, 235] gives 133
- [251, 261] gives 116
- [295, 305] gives 85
